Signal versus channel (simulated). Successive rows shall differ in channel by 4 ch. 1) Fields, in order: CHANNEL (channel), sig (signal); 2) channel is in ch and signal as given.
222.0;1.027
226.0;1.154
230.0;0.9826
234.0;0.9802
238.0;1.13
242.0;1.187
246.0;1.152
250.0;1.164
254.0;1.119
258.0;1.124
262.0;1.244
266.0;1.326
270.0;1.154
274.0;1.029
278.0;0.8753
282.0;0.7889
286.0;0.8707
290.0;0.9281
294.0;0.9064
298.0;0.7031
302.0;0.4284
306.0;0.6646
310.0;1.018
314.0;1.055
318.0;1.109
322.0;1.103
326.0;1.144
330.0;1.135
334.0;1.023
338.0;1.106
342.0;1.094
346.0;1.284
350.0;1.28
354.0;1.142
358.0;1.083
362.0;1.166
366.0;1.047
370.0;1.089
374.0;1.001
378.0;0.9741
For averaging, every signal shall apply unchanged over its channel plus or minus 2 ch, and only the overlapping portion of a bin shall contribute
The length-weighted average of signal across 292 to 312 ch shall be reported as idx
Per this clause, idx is 0.744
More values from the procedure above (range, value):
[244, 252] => 1.16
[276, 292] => 0.866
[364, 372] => 1.07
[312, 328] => 1.1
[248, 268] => 1.2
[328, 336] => 1.08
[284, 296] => 0.902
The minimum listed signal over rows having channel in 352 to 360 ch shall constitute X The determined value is 1.083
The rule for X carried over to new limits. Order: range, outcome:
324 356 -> 1.023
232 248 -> 0.9802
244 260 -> 1.119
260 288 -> 0.7889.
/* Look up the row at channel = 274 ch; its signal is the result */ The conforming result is 1.029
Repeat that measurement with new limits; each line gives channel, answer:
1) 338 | 1.106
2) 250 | 1.164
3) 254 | 1.119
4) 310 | 1.018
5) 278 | 0.8753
